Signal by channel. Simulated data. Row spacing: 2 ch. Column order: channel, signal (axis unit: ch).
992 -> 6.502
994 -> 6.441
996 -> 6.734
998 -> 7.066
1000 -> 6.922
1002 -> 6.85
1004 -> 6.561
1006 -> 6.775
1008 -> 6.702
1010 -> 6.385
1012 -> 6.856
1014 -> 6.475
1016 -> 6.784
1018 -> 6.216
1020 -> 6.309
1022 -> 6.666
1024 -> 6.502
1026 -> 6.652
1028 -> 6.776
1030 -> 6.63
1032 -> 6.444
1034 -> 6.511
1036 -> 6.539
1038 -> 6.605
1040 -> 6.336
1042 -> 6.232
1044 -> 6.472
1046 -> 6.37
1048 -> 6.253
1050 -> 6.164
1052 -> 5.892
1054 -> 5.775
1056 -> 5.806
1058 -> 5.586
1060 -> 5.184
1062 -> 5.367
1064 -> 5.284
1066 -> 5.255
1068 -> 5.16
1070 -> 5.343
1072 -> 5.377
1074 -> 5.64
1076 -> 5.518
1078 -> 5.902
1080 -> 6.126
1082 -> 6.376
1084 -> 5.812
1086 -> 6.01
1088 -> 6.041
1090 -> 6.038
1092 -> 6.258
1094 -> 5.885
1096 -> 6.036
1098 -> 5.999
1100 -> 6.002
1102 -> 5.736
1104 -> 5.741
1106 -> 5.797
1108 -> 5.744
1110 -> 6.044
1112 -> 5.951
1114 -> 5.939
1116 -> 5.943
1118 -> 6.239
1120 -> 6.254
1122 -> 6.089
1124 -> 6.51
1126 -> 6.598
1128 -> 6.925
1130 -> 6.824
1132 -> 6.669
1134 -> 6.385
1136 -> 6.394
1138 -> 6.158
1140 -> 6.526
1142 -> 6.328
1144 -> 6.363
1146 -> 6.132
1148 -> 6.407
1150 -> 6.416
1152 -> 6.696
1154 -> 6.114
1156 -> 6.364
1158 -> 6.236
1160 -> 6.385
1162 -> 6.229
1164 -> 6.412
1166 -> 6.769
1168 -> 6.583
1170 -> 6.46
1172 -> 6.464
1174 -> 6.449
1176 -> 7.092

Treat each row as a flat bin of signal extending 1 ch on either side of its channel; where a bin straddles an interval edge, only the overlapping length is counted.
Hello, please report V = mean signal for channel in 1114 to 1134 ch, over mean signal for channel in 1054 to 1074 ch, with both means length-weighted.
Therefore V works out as 1.19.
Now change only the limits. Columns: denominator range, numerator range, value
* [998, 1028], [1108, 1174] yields 0.96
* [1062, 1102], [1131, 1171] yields 1.11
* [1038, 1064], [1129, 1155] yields 1.08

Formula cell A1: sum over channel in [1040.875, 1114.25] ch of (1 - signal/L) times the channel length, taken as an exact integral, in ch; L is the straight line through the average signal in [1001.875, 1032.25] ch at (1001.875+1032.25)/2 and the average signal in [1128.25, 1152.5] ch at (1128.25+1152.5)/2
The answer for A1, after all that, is 7.69 ch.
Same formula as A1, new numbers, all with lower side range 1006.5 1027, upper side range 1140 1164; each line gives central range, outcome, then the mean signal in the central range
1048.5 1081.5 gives 4.45 ch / 5.61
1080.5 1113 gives 2.34 ch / 5.97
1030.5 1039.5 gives 0.02 ch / 6.52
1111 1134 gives 0.11 ch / 6.36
